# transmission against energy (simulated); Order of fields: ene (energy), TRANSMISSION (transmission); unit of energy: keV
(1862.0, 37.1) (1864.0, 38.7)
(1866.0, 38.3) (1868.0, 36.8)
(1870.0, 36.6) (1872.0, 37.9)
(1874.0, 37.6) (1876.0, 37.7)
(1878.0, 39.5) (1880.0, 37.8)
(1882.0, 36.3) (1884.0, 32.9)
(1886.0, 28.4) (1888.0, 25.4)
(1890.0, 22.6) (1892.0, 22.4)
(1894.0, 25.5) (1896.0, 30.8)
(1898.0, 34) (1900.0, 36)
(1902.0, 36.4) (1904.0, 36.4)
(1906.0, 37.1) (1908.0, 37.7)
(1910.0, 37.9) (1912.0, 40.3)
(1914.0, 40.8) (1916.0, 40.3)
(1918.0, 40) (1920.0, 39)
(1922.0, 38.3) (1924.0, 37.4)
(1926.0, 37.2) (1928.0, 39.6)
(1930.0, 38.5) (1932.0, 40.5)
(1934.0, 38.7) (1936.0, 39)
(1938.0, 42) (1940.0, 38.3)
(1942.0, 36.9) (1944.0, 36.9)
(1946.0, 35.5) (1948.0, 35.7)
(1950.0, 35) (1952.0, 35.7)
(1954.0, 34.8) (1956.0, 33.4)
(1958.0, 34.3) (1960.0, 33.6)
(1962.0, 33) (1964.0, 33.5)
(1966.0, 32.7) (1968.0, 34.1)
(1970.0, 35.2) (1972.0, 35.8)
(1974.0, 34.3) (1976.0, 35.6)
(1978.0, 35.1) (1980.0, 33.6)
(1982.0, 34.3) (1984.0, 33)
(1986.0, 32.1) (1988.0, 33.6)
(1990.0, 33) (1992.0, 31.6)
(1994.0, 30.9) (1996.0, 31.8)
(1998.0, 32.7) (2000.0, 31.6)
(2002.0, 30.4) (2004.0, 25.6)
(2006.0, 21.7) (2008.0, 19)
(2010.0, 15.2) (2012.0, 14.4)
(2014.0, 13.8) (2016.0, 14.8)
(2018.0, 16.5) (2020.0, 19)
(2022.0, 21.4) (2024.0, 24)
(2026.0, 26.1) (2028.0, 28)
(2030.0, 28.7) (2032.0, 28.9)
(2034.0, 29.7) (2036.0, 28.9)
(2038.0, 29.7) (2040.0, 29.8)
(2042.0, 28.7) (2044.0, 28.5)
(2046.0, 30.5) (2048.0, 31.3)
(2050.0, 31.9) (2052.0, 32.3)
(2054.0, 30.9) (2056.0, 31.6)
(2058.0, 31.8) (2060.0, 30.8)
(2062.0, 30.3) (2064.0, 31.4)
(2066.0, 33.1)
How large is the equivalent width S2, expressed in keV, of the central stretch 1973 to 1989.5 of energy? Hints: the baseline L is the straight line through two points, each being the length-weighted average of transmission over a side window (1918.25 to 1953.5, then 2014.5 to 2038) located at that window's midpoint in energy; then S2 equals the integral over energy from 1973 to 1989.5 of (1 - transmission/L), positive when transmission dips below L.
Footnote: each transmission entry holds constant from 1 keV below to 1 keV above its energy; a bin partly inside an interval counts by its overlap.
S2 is -1.5 keV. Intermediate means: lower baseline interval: 37.9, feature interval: 33.9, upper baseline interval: 24.2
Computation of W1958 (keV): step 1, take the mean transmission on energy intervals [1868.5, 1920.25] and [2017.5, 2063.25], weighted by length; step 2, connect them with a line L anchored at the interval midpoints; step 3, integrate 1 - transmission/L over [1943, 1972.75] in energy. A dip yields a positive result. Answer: -2.4 keV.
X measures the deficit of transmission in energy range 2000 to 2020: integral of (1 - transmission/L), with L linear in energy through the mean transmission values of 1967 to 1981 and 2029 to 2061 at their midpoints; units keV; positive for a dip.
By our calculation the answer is 7.9 keV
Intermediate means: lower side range 34.8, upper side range 30.2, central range 19.7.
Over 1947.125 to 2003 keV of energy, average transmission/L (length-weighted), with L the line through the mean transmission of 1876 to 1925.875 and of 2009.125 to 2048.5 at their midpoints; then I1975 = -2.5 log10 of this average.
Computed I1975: -0.17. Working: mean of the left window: 34.8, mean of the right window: 24.3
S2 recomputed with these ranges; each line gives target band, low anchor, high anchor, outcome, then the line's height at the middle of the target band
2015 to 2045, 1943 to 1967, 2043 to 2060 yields 5.92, 31.8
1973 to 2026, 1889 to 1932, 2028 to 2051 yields 8.03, 31.5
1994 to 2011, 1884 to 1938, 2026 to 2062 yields 2.93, 31.7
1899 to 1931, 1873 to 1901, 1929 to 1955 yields -3.27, 34.8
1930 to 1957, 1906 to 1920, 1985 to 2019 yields -2.08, 34.5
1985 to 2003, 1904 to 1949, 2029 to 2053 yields 0.79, 33.4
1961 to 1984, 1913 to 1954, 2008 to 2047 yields -1.44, 32.3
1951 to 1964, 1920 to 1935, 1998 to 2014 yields -0.63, 32.5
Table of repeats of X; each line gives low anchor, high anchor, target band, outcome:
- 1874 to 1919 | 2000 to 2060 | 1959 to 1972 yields -1.68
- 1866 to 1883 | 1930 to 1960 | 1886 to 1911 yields 3.75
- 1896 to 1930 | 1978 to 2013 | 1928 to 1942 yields -1.56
